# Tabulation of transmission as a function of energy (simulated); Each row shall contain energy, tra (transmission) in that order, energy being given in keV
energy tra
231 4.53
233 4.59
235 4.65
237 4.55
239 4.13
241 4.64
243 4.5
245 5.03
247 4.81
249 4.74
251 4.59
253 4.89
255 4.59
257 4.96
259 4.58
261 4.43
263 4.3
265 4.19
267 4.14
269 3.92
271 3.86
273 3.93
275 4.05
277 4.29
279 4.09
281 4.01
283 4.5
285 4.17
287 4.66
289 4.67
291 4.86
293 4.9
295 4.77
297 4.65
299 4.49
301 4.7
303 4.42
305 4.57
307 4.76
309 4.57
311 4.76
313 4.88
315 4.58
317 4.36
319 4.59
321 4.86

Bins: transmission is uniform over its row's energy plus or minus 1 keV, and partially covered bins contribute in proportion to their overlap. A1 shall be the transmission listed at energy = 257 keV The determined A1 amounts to 4.96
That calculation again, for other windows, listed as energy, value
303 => 4.42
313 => 4.88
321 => 4.86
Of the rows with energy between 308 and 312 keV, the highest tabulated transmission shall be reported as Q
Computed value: 4.76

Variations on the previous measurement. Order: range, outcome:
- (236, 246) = 5.03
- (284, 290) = 4.67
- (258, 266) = 4.58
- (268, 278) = 4.29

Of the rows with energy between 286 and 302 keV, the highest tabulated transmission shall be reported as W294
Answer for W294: 4.9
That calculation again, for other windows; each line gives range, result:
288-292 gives 4.86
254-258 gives 4.96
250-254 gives 4.89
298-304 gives 4.7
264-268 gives 4.19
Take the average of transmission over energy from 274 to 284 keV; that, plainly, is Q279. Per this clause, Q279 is 4.19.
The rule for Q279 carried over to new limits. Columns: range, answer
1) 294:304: 4.61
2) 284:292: 4.59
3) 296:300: 4.57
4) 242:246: 4.77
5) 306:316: 4.71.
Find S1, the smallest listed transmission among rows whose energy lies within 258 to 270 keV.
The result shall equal 3.92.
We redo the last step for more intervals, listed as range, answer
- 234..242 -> 4.13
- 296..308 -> 4.42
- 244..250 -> 4.74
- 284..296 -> 4.17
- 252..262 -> 4.43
